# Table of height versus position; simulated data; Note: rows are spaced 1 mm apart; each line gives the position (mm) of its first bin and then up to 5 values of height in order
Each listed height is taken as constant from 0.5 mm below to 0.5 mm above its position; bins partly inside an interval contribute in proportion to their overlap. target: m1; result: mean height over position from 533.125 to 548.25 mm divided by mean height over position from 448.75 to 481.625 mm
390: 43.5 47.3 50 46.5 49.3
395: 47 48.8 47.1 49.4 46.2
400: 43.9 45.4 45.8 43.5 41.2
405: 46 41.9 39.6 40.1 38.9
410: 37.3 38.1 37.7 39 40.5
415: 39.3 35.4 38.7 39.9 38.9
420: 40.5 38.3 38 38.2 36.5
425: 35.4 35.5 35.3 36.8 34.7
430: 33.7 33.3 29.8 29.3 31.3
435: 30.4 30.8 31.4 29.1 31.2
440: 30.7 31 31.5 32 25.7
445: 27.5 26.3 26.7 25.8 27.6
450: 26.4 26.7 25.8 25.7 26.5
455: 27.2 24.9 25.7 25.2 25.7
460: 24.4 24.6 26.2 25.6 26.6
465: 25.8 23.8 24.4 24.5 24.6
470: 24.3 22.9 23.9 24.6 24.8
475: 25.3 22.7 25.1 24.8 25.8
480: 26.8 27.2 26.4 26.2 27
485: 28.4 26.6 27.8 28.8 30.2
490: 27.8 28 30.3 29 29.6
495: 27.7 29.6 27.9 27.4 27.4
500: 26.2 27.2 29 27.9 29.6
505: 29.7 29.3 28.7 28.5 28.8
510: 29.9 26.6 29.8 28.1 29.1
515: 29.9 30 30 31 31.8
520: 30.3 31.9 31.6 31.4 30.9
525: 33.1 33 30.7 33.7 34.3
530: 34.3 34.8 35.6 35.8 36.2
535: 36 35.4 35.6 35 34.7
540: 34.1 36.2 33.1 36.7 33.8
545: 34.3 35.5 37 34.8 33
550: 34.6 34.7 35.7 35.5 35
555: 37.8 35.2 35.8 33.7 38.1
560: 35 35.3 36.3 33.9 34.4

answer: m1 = 1.39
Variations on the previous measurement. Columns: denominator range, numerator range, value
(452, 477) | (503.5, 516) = 1.16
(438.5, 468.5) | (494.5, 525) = 1.10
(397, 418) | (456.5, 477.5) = 0.60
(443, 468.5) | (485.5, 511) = 1.10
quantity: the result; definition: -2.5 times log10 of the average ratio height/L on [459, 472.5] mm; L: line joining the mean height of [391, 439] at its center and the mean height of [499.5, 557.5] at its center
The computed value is 0.41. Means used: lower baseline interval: 39.2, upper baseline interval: 32.6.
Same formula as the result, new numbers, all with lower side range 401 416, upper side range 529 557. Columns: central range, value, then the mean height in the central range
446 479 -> 0.454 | 25.3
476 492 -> 0.355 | 27.1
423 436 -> 0.184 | 33.6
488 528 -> 0.233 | 29.5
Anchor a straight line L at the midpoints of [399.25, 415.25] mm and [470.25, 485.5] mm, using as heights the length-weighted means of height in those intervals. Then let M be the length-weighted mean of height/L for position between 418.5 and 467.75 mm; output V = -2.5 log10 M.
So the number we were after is 0.12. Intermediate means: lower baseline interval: 41.2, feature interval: 29.9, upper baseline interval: 25.4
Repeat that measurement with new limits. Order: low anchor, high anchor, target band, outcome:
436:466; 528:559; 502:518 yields 0.11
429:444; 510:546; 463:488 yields 0.24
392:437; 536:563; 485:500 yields 0.29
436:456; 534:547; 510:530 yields 0.09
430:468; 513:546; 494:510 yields 0.11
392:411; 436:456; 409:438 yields 0.02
